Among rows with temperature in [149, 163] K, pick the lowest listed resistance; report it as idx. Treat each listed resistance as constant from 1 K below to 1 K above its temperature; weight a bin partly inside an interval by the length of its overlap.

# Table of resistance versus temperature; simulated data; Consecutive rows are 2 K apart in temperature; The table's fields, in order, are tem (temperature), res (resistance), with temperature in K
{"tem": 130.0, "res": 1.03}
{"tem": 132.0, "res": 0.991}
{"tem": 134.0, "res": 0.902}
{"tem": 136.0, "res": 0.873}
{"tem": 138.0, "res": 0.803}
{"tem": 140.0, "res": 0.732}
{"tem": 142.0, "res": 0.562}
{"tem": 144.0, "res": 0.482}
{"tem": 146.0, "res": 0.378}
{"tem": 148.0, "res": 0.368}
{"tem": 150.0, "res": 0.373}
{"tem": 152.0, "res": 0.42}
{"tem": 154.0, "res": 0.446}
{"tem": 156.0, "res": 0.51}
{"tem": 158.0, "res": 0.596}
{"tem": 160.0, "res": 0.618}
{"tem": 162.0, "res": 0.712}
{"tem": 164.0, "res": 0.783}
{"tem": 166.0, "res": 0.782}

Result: 0.373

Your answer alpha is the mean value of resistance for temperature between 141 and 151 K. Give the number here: 0.433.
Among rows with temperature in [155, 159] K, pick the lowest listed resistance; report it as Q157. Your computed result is 0.51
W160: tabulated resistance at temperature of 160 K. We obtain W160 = 0.618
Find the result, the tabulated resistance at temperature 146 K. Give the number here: 0.378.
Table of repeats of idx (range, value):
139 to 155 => 0.368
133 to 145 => 0.482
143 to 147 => 0.378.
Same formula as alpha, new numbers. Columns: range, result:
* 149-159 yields 0.469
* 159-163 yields 0.665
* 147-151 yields 0.37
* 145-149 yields 0.373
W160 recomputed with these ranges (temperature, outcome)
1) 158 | 0.596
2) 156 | 0.51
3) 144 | 0.482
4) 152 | 0.42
